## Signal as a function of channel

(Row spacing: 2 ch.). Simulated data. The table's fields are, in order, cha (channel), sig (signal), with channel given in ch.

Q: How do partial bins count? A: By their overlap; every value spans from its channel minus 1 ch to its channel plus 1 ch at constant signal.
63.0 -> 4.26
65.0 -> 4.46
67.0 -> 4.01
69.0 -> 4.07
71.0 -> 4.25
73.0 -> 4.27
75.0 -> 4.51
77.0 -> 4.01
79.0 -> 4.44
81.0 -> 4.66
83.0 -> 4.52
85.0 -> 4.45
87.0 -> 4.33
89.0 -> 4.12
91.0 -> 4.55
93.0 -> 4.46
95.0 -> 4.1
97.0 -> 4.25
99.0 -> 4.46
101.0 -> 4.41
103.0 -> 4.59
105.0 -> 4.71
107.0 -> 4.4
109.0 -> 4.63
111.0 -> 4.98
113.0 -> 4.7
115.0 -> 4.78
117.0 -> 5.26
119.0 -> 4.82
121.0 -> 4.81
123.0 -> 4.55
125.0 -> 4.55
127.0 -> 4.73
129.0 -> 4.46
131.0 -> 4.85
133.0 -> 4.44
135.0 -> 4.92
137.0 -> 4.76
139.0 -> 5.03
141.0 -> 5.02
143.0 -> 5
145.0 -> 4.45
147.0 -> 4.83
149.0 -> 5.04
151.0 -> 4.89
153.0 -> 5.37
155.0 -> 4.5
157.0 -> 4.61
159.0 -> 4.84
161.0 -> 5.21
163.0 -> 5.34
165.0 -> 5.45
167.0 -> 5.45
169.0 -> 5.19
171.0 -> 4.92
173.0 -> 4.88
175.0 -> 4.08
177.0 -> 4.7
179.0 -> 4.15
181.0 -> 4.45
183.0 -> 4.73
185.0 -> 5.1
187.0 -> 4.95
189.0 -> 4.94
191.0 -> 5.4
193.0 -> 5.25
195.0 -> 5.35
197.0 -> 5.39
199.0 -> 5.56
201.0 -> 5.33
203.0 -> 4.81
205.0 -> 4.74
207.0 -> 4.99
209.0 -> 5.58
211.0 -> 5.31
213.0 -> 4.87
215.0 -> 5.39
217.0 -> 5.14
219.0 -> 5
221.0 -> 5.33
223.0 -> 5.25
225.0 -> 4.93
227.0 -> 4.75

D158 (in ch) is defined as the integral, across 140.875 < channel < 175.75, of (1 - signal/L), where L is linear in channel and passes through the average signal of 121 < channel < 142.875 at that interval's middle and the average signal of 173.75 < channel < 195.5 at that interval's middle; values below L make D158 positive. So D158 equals -1.3 ch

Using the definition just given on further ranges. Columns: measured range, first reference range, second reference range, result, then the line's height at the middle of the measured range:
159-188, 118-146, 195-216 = 0.6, 5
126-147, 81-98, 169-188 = -1.1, 4.54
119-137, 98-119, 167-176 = 0.2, 4.74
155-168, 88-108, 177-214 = -0.8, 4.82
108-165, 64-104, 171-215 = -2.3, 4.65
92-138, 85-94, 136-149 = -0.3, 4.61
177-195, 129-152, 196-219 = 0.6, 5.07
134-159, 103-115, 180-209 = 0.0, 4.86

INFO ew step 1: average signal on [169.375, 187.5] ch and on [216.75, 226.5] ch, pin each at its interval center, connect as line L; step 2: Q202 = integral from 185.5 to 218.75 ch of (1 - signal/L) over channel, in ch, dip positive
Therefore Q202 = -1.84 ch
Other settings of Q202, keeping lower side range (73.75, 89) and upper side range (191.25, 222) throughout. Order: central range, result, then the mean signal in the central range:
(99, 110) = 0.01 ch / 4.54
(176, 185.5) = 0.83 ch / 4.6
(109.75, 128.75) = -0.58 ch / 4.78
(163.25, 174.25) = -0.45 ch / 5.16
